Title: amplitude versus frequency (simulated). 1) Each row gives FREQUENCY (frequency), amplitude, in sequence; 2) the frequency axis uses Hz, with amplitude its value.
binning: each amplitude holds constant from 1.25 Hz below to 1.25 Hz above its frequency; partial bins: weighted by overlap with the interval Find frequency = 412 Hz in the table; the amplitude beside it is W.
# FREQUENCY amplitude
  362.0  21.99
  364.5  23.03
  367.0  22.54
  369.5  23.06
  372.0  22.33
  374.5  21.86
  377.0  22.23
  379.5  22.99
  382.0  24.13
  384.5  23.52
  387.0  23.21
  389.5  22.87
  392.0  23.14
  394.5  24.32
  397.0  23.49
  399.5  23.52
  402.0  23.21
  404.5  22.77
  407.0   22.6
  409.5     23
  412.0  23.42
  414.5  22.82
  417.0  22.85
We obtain 23.42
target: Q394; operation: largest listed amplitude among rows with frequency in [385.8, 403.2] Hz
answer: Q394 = 24.32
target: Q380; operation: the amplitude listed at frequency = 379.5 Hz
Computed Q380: 22.99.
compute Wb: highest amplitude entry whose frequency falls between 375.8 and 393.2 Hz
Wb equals 24.13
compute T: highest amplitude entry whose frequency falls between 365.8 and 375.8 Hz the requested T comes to 23.06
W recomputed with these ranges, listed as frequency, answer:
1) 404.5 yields 22.77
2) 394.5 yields 24.32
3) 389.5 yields 22.87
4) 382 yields 24.13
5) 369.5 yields 23.06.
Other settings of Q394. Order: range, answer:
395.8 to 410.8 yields 23.52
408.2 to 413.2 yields 23.42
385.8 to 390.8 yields 23.21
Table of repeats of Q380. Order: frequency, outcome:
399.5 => 23.52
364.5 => 23.03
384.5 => 23.52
